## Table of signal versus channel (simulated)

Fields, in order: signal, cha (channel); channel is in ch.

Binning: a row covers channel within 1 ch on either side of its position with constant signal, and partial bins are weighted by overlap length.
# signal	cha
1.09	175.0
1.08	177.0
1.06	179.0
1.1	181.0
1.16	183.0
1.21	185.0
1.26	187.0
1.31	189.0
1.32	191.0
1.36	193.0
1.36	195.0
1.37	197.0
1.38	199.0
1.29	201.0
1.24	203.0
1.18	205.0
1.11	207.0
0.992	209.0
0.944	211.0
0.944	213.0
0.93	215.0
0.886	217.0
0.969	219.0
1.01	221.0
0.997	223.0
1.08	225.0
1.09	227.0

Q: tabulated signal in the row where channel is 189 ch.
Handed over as 1.31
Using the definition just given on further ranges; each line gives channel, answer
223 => 0.997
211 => 0.944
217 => 0.886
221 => 1.01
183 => 1.16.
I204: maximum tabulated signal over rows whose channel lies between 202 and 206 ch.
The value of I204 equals 1.24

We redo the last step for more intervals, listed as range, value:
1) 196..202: 1.38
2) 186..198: 1.37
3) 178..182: 1.1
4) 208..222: 1.01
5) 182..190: 1.31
